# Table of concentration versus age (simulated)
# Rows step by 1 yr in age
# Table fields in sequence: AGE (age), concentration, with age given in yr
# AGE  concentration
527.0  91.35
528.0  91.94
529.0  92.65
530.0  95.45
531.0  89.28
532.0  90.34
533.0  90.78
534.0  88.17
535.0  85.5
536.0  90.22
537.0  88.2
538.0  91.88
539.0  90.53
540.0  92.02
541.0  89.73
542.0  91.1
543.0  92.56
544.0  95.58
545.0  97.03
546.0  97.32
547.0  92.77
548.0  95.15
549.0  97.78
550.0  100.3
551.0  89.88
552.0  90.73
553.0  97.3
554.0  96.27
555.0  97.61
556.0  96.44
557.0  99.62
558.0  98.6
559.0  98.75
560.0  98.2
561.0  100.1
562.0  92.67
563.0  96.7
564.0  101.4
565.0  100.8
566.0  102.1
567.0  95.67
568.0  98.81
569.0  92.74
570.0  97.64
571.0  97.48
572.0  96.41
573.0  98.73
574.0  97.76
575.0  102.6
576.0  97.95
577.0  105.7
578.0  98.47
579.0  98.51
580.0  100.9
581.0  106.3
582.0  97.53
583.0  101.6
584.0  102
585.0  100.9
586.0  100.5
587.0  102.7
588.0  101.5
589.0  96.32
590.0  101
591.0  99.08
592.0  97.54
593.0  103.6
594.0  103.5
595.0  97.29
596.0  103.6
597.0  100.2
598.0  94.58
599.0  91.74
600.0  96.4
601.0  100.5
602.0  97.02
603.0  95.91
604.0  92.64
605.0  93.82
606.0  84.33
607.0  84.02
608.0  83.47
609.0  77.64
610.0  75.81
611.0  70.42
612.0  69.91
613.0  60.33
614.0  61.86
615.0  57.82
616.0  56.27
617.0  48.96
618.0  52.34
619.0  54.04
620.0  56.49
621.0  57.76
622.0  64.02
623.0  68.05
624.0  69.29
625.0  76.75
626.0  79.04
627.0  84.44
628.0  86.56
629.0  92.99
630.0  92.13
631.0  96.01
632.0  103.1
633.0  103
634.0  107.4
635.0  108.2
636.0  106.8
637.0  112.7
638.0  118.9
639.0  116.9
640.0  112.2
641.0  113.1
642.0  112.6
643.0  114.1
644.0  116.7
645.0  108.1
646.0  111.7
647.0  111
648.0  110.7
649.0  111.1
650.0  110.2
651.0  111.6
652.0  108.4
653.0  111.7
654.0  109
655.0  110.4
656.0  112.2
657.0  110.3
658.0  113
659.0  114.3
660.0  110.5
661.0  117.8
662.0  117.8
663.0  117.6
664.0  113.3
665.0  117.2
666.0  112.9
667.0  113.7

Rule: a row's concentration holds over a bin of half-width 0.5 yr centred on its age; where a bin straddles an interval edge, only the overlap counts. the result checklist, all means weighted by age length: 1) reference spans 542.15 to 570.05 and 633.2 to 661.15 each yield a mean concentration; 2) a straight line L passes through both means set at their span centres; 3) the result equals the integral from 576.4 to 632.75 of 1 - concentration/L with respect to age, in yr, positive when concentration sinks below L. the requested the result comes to 9.5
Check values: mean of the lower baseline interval 96.7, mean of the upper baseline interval 112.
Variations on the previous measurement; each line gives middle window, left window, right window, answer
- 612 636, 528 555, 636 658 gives 7.11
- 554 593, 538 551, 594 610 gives -2.45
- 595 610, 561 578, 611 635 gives -1.50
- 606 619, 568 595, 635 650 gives 4.82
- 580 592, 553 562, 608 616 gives -2.71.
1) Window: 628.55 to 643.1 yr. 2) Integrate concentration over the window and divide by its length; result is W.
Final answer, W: 107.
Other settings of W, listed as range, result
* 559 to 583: 99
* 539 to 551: 94.3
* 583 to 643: 89.3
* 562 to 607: 98.5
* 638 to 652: 112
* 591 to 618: 84.3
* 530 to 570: 94.7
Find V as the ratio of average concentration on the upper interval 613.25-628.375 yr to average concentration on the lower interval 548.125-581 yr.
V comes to 0.66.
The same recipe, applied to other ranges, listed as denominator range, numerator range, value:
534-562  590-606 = 1.03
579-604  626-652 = 1.07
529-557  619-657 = 1.07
